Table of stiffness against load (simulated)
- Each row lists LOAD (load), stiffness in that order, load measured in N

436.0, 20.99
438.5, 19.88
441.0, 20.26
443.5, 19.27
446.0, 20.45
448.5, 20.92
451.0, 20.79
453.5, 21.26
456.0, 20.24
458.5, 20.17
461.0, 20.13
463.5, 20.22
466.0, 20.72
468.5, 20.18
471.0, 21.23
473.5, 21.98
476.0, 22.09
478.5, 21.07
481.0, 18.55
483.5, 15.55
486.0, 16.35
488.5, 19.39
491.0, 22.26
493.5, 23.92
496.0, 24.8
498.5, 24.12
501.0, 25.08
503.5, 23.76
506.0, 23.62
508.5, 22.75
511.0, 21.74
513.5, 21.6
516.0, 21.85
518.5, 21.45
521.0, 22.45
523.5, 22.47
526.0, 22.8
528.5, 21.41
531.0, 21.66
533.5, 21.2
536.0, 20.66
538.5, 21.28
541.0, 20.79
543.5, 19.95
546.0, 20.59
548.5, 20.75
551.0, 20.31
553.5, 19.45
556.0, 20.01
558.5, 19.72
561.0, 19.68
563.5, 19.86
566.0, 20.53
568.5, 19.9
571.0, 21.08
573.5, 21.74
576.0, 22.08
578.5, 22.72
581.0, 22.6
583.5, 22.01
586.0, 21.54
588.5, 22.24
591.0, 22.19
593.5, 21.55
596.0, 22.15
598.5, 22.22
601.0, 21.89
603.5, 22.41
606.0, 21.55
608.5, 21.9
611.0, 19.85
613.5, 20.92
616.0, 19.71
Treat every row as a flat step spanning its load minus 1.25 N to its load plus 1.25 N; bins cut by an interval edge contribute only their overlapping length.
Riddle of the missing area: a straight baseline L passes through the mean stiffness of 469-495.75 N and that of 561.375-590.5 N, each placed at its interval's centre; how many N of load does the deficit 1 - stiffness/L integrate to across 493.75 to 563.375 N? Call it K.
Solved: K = -2.7 N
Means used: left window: 20.4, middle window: 21.7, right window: 21.4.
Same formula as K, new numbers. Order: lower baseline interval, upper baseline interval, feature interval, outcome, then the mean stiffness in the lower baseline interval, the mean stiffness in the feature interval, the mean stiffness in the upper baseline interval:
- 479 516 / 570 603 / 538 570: 2.47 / 21.7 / 20.2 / 22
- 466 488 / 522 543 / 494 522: -3.22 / 19.7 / 23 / 21.5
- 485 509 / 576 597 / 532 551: 1.41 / 22.7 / 20.7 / 22.1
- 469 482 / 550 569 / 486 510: -2.58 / 21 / 22.9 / 19.9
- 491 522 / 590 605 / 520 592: 4.35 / 23.1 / 21.2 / 22.1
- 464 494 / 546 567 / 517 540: -1.82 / 20.2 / 21.7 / 20.1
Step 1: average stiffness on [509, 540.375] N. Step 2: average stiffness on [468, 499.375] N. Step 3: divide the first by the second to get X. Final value 1.0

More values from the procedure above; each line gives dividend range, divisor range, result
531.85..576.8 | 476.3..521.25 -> 0.95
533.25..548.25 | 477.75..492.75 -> 1.09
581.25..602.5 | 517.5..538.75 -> 1.01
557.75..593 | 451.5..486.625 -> 1.06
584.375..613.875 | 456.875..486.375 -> 1.09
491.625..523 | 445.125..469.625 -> 1.12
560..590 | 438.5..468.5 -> 1.05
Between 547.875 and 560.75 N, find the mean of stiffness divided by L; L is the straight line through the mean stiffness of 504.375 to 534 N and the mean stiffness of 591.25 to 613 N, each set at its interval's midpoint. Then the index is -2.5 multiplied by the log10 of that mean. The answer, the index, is 0.10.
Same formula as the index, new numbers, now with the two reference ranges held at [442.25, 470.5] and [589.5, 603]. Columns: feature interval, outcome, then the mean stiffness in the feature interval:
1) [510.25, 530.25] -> -0.04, 22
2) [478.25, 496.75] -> 0.04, 20.1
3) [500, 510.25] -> -0.13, 23.7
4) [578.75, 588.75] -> -0.01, 22.1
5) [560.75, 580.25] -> 0.03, 21.1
